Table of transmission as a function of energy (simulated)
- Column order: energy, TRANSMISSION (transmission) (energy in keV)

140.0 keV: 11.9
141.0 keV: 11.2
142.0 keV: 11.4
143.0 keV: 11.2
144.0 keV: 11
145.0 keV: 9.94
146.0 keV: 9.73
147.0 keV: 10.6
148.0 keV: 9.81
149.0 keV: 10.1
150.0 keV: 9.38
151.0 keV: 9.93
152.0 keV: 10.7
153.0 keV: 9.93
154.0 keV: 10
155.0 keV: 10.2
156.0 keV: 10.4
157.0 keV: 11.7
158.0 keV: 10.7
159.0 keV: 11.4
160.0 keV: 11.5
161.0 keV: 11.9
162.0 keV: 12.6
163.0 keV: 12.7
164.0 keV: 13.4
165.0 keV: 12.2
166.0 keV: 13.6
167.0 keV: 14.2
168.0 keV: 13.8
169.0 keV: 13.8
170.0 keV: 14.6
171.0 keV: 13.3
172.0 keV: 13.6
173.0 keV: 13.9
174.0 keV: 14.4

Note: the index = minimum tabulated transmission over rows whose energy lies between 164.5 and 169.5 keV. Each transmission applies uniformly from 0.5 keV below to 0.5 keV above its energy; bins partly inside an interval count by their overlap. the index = 12.2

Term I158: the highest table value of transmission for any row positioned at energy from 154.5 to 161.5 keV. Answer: 11.9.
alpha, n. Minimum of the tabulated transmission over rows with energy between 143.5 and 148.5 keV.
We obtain 9.73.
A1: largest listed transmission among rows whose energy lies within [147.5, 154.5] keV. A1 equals 10.7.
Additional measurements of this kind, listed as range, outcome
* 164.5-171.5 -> 14.6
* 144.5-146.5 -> 9.94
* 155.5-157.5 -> 11.7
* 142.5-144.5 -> 11.2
